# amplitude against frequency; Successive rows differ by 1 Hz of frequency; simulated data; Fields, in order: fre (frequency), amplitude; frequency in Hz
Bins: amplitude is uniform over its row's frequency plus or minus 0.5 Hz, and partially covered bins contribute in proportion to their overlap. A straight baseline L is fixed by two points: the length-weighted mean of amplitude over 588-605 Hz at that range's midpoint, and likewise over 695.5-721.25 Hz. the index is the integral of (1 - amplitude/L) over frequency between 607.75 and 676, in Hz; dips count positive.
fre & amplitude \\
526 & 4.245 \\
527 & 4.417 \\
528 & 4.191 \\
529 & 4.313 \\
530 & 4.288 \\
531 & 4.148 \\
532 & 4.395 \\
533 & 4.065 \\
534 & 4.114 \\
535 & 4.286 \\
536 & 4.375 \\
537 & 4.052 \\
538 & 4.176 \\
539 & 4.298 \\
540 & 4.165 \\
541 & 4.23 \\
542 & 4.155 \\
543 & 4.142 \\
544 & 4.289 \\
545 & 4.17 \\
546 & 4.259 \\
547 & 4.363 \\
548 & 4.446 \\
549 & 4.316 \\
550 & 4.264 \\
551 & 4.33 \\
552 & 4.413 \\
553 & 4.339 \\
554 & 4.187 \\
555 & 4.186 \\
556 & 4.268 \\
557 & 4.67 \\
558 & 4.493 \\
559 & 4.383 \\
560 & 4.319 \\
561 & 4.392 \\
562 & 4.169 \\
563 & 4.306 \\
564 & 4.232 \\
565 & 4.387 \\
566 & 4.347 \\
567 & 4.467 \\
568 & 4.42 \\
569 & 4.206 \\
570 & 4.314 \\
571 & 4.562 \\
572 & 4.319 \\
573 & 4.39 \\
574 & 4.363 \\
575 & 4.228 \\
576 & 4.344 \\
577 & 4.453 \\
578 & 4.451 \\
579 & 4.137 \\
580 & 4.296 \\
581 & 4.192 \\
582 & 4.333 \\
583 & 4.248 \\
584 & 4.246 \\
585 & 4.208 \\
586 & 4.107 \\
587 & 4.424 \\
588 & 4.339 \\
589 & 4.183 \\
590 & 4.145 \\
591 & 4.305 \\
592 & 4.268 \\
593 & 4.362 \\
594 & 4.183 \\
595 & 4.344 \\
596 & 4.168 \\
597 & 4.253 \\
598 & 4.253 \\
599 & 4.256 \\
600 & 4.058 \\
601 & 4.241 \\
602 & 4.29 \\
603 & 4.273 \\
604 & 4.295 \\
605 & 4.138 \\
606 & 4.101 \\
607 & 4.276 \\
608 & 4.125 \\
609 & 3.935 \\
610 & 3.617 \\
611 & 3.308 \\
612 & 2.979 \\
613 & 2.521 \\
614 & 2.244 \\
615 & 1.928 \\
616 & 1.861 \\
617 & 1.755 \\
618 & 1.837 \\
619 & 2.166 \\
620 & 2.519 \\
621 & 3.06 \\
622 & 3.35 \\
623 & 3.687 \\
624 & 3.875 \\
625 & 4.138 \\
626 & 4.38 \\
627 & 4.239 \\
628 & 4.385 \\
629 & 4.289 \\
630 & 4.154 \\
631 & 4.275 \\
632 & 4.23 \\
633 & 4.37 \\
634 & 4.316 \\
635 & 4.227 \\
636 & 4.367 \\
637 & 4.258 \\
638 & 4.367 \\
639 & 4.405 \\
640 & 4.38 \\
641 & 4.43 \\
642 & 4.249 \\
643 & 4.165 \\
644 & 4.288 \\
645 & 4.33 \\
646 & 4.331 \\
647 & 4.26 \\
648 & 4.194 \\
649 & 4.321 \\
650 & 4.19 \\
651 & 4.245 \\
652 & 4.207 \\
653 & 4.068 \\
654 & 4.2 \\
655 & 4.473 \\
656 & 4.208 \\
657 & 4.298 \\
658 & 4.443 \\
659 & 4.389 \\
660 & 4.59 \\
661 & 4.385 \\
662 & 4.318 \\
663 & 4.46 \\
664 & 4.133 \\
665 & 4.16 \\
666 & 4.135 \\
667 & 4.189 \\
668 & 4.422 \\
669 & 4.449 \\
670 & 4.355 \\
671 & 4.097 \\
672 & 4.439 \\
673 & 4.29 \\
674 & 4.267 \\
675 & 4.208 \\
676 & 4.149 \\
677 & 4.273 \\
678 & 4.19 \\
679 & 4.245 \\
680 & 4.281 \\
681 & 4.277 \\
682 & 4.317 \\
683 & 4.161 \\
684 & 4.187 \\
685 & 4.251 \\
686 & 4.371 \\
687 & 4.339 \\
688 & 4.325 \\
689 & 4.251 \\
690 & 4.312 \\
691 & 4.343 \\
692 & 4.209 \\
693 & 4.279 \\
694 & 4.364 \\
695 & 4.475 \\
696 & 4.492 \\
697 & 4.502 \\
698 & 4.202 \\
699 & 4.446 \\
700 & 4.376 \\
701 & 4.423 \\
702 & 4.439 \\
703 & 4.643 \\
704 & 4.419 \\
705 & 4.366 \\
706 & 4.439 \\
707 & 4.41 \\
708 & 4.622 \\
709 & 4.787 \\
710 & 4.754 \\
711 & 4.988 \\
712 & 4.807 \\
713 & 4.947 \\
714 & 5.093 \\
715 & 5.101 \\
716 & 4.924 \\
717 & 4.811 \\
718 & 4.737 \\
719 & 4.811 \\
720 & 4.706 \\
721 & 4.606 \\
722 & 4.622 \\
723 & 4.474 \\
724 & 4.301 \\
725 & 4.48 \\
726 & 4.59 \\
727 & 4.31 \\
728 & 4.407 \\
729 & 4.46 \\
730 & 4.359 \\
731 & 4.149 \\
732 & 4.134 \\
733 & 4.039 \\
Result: 7.4 Hz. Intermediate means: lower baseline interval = 4.24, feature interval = 3.94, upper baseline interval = 4.65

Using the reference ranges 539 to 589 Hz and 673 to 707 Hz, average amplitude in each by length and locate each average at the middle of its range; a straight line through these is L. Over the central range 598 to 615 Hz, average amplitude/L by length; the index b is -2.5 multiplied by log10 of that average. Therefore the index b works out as 0.15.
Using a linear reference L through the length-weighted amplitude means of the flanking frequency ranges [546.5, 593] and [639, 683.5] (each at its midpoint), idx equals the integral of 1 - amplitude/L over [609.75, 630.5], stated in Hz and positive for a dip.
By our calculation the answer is 5.5 Hz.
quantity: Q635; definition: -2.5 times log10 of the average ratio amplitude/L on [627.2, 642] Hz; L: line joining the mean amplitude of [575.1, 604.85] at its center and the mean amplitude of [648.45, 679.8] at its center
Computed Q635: -0.010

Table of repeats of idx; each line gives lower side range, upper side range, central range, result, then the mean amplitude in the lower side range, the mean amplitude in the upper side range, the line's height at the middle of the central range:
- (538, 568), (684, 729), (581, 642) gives 7.2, 4.31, 4.53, 4.39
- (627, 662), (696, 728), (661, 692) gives 1.2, 4.3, 4.61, 4.45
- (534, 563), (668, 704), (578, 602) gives 0.3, 4.29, 4.32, 4.3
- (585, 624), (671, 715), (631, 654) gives -1.7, 3.65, 4.42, 3.98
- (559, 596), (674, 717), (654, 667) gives 0.3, 4.3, 4.45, 4.41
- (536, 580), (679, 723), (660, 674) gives 0.5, 4.31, 4.51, 4.47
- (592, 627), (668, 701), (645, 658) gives -0.9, 3.57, 4.31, 3.98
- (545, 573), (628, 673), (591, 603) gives 0.2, 4.34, 4.3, 4.32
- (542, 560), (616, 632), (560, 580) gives -1.2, 4.32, 3.45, 4.09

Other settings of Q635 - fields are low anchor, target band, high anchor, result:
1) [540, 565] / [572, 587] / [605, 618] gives -0.153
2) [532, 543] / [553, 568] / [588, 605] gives -0.033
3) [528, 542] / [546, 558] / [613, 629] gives -0.093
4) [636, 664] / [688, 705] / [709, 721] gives 0.077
